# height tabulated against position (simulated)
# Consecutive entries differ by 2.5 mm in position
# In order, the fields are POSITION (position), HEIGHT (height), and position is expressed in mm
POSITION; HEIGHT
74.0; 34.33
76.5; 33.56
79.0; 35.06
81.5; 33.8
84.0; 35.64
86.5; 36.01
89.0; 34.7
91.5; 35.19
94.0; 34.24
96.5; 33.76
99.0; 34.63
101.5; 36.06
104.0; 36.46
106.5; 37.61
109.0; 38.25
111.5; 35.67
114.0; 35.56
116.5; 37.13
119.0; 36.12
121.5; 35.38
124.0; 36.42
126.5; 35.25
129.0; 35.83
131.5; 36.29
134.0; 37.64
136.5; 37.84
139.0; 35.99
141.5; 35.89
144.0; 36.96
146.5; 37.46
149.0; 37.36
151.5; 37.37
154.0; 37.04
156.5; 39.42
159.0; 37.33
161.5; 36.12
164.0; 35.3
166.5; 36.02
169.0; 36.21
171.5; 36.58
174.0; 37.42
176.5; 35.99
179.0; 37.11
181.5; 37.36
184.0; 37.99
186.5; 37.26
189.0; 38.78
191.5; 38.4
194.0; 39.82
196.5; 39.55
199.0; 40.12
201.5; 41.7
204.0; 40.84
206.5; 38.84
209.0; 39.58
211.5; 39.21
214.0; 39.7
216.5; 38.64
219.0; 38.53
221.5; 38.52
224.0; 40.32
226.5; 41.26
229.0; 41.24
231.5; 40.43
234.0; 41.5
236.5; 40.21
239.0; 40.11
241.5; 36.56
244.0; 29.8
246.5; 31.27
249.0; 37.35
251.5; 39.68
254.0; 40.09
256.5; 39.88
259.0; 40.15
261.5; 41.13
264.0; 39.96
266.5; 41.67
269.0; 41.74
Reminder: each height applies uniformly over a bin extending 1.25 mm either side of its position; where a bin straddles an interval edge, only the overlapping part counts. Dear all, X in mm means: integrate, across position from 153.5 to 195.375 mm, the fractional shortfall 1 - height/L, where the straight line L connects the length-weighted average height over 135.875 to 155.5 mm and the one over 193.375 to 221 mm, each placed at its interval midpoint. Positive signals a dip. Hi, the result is 1.0 mm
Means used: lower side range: 37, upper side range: 39.6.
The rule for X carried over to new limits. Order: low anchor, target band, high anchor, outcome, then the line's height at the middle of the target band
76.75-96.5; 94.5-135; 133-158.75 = -0.1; 36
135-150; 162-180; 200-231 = 0.8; 38.1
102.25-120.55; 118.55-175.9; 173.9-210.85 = 1.4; 37.6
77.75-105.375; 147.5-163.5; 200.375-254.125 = -0.2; 36.8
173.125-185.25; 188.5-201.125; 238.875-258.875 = -0.8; 37.1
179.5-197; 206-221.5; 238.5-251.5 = -0.9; 36.9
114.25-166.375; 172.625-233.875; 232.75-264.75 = -2.5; 37.6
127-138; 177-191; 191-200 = 0.5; 39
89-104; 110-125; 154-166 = -0.2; 35.6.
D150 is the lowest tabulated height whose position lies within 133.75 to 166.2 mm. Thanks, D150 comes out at 35.3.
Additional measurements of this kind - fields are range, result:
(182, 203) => 37.26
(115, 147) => 35.25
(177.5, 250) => 29.8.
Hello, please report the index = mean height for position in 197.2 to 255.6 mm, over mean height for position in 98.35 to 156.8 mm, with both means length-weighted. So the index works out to 1.1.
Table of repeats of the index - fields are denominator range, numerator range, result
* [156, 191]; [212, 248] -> 1.04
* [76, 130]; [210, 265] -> 1.09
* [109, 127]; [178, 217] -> 1.08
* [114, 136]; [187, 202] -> 1.09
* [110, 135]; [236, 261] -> 1.04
